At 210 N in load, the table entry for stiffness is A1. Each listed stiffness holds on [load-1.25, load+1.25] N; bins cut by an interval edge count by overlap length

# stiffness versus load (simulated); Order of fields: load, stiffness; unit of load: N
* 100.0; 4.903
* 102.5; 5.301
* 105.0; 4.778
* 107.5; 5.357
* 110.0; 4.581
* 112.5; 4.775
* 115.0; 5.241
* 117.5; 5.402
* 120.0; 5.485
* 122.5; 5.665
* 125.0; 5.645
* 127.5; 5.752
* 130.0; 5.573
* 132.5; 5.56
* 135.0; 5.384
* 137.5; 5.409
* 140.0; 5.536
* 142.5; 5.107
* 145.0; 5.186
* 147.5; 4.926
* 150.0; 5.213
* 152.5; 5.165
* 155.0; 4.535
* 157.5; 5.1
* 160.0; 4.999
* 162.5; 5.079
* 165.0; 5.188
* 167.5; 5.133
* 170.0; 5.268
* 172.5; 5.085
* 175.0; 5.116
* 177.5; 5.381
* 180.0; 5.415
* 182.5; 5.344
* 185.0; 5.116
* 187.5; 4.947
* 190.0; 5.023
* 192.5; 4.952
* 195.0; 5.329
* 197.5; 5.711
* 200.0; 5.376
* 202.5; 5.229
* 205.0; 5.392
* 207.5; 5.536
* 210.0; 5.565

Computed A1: 5.565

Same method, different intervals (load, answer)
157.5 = 5.1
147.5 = 4.926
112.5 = 4.775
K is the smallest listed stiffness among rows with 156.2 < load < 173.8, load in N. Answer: 4.999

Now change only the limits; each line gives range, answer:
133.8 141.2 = 5.384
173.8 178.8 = 5.116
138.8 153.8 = 4.926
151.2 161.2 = 4.535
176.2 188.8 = 4.947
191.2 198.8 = 4.952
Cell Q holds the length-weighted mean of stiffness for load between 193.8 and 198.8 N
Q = 5.52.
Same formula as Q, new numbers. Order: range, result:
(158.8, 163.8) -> 5.04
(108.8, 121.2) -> 5.1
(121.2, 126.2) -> 5.65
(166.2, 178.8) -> 5.2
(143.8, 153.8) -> 5.12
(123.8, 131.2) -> 5.66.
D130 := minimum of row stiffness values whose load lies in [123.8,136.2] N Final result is 5.384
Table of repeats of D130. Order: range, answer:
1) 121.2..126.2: 5.645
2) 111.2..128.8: 4.775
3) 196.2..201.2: 5.376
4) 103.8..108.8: 4.778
